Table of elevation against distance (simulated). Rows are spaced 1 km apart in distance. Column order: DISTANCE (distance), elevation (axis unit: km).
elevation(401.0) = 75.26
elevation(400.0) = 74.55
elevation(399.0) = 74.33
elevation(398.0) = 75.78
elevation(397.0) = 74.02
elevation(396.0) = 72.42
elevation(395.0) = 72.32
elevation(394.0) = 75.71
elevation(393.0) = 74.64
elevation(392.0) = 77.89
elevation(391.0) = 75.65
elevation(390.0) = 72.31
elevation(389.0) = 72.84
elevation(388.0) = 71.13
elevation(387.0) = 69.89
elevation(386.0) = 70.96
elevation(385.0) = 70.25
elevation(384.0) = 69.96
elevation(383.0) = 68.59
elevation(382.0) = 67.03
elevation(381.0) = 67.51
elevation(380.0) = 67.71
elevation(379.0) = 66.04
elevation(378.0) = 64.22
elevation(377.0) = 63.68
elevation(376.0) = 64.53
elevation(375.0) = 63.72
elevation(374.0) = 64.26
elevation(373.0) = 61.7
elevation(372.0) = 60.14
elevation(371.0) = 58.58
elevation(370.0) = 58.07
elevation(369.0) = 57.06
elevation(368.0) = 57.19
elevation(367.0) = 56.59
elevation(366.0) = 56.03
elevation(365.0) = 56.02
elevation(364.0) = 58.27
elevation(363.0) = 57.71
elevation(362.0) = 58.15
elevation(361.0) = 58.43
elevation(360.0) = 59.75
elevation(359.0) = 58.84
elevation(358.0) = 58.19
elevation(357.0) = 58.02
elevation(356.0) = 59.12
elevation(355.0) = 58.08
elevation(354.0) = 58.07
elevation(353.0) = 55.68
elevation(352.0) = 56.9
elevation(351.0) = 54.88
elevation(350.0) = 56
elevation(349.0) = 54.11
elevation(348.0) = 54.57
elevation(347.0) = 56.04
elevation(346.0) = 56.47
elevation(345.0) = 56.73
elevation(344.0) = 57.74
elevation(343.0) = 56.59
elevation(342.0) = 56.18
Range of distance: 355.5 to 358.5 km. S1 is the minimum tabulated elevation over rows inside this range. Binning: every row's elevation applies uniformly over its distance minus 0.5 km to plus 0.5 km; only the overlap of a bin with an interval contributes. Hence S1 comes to 58.02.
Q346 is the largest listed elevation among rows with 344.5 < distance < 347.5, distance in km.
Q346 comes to 56.73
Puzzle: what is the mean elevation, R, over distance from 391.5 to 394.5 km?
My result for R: 76.1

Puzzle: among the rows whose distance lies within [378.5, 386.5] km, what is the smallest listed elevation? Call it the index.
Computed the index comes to 66.04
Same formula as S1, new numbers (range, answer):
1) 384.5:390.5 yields 69.89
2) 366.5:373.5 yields 56.59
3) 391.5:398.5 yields 72.32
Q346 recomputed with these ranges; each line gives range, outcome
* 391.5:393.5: 77.89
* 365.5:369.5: 57.19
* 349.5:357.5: 59.12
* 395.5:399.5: 75.78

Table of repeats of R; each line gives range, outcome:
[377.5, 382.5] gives 66.5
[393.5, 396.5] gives 73.5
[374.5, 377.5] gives 64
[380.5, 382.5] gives 67.3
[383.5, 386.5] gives 70.4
